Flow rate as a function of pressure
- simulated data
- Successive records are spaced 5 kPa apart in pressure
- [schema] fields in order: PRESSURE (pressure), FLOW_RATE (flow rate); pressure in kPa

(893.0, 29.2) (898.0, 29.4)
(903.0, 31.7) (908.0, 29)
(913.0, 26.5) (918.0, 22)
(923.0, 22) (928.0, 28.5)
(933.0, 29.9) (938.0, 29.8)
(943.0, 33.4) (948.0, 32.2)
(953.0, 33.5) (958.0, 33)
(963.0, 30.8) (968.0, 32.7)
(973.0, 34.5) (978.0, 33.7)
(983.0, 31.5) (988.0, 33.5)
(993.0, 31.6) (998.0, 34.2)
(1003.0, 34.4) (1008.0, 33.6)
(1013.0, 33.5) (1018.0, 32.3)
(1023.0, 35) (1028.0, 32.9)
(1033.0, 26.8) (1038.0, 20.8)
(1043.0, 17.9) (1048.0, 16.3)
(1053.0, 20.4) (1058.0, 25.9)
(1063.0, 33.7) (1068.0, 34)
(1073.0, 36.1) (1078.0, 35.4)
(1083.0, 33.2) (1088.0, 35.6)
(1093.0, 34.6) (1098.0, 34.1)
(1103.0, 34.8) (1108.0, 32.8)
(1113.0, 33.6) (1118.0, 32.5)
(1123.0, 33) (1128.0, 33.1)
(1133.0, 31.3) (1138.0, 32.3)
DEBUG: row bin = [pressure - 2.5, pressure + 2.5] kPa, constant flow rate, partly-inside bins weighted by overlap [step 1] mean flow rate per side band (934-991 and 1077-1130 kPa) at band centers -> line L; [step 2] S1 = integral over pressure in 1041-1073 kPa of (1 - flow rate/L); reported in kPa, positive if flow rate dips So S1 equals 7.41 kPa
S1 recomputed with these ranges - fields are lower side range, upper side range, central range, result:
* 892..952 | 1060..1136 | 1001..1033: -1.64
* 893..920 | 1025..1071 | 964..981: -4.08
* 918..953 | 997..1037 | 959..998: -2.45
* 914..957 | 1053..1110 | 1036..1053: 7.15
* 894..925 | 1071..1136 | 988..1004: -1.76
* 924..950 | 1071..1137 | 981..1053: 5.87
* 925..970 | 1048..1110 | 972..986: -0.70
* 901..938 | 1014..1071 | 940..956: -3.37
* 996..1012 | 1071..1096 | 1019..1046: 5.92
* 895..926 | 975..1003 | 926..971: -2.64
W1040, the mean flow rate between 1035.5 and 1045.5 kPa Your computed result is 19.4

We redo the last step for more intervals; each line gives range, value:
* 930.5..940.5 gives 29.9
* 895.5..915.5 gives 29.1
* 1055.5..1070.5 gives 31.2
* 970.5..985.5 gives 33.2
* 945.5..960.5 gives 32.9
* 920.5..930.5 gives 25.2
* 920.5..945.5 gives 28.7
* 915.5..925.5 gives 22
